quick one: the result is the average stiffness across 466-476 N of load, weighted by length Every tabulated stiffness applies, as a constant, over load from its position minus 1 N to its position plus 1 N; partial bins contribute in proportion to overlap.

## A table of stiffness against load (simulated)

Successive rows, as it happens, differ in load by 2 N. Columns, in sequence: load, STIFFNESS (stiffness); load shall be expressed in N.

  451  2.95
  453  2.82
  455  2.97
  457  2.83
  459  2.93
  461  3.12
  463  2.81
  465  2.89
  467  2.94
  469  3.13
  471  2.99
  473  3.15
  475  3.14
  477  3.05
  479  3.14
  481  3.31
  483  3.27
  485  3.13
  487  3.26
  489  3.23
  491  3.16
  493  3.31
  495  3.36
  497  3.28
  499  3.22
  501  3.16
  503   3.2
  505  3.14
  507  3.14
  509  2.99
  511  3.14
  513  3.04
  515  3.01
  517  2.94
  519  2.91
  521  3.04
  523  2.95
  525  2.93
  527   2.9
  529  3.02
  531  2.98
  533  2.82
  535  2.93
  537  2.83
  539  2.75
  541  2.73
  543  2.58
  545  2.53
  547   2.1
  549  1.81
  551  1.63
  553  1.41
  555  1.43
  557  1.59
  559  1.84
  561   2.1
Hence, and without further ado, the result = 3.07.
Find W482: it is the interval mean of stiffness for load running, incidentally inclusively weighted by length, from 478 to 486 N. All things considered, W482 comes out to 3.21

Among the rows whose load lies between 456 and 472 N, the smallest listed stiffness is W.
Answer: 2.81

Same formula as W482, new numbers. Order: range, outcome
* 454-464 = 2.93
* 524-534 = 2.93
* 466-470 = 3.04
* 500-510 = 3.13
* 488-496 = 3.27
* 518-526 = 2.96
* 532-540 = 2.83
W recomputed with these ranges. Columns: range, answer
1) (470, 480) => 2.99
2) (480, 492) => 3.13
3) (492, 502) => 3.16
